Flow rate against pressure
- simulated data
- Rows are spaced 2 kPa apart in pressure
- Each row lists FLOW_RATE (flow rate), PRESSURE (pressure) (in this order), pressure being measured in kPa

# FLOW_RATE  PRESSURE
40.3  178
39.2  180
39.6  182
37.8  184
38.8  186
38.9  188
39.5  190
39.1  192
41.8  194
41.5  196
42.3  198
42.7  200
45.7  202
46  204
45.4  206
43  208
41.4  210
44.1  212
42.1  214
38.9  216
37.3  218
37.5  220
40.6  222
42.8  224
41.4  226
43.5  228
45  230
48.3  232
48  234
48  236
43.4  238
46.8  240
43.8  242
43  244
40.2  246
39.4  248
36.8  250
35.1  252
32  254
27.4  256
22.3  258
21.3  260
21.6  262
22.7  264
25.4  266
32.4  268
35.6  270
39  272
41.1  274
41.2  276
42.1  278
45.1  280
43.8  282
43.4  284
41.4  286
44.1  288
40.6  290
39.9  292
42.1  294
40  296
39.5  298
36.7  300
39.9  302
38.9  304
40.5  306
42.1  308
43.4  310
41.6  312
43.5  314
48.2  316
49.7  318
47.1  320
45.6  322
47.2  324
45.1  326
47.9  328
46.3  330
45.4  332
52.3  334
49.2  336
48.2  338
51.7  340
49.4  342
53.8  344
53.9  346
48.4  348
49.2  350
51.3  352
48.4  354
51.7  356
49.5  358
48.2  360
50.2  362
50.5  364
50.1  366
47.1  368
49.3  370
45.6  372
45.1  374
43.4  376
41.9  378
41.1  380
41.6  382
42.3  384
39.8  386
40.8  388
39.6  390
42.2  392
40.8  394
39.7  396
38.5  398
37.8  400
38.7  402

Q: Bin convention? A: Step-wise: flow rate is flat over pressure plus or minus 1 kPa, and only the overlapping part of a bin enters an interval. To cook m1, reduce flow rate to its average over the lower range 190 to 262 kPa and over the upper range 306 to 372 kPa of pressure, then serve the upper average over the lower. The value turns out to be 1.20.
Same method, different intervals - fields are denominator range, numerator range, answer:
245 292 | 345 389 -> 1.32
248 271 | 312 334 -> 1.61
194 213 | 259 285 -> 0.80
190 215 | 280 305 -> 0.96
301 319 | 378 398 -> 0.95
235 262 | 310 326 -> 1.26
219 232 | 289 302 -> 0.94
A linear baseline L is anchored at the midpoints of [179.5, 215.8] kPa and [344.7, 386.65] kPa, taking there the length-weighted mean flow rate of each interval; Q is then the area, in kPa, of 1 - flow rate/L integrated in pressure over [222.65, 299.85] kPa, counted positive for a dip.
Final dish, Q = 8.9 kPa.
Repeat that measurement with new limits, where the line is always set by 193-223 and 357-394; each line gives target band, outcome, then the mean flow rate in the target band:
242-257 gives 2.08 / 36.8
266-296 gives 2.04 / 40.3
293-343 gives -1.14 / 44.9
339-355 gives -2.33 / 50.8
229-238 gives -0.94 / 46.9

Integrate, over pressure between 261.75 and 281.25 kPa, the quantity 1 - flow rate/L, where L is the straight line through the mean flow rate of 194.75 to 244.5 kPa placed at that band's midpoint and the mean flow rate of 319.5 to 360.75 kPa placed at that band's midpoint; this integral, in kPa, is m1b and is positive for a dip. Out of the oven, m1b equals 4.5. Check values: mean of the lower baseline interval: 43.3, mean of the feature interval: 35.2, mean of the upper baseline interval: 49.1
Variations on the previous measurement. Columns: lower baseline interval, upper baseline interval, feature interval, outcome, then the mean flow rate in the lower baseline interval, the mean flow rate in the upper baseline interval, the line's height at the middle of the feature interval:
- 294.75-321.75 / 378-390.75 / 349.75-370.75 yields -4.13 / 42.5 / 41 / 41.4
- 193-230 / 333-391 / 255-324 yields 9.72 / 42.2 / 47.4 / 44.9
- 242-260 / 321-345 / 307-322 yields 0.07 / 34.3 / 48.5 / 45.3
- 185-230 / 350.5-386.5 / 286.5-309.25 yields 2.04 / 41.6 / 46.6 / 44.4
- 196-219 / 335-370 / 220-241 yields -0.32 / 42.6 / 50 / 43.8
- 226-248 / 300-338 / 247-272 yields 8.38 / 44.6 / 45.1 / 44.7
